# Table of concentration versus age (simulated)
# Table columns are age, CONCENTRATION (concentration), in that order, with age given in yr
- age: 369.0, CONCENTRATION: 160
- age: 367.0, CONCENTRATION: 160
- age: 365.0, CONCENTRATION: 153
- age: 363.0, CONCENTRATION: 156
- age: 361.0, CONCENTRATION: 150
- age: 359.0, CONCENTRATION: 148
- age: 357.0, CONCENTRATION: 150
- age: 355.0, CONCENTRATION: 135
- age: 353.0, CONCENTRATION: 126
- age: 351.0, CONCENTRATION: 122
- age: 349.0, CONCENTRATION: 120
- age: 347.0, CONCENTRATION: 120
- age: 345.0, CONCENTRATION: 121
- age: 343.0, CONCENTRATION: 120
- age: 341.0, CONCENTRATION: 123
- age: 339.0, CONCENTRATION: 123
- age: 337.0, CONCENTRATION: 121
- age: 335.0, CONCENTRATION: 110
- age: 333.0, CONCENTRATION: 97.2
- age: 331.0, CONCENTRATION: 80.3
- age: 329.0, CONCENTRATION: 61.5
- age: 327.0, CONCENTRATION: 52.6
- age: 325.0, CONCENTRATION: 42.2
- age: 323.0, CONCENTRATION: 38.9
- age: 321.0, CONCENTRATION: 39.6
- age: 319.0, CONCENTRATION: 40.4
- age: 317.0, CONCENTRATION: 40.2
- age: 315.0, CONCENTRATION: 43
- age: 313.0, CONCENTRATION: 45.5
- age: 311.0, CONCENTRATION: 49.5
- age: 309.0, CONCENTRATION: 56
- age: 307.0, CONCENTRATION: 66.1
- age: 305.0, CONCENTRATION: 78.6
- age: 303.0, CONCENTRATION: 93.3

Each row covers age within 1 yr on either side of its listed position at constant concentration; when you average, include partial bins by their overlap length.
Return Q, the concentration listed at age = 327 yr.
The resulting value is 52.6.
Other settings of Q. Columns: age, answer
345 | 121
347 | 120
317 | 40.2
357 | 150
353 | 126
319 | 40.4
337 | 121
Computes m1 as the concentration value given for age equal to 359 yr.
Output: 148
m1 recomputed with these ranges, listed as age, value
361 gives 150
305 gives 78.6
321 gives 39.6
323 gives 38.9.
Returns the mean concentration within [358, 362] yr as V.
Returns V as 149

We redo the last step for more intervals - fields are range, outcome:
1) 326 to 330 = 57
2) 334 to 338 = 116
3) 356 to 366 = 151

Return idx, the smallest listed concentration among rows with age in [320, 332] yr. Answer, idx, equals 38.9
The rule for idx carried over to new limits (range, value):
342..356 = 120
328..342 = 61.5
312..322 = 39.6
